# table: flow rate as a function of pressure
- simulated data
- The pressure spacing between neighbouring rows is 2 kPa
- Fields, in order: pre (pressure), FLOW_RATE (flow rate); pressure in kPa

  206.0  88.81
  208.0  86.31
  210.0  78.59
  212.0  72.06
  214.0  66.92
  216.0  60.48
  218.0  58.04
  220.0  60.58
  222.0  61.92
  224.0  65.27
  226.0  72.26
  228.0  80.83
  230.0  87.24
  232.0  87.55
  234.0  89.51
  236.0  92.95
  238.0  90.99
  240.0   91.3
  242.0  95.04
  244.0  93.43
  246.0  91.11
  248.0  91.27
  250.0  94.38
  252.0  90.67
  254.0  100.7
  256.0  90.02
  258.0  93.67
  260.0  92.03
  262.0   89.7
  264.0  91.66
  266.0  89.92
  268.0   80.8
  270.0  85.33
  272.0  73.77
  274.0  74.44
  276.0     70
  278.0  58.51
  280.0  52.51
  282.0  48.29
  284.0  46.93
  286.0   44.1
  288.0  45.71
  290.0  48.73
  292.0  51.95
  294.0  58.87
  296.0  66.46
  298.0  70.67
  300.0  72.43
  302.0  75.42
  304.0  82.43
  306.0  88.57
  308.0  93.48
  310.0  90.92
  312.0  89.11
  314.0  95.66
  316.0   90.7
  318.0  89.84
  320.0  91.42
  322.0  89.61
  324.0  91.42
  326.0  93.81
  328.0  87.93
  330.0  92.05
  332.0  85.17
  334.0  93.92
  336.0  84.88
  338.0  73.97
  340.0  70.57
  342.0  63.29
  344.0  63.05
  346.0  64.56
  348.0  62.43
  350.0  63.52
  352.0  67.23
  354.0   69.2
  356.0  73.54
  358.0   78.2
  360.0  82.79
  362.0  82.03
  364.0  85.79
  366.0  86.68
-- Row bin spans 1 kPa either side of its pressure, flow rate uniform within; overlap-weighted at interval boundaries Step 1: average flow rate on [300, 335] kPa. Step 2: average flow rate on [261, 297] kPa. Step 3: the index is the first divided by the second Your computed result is 1.36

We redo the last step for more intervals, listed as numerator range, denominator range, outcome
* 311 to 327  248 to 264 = 0.99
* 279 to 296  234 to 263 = 0.55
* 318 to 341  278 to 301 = 1.57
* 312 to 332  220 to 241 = 1.12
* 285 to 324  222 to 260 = 0.86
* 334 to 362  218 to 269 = 0.83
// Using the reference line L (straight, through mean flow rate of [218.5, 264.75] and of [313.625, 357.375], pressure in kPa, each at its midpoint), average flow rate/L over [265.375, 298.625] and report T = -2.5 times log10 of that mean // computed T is 0.32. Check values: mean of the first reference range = 86.4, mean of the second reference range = 79.7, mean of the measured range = 62.4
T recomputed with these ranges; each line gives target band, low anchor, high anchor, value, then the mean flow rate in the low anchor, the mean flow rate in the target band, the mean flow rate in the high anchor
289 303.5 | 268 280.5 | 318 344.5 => 0.18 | 70.7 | 64.2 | 83.8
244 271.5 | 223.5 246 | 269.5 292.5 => -0.25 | 86.7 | 90.6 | 57.9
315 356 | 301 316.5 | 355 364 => 0.06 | 88.2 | 79.3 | 79.9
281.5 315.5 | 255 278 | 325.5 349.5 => 0.16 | 83.5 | 69.4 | 77.3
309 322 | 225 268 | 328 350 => -0.15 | 90.1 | 91.1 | 75.4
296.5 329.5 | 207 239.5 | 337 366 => -0.19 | 76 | 86.9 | 72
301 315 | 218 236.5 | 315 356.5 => -0.12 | 76.1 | 87.9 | 79.2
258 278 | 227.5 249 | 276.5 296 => -0.23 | 90.3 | 82.4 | 51.9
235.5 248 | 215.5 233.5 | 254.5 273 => -0.18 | 71.3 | 92.4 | 87.8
